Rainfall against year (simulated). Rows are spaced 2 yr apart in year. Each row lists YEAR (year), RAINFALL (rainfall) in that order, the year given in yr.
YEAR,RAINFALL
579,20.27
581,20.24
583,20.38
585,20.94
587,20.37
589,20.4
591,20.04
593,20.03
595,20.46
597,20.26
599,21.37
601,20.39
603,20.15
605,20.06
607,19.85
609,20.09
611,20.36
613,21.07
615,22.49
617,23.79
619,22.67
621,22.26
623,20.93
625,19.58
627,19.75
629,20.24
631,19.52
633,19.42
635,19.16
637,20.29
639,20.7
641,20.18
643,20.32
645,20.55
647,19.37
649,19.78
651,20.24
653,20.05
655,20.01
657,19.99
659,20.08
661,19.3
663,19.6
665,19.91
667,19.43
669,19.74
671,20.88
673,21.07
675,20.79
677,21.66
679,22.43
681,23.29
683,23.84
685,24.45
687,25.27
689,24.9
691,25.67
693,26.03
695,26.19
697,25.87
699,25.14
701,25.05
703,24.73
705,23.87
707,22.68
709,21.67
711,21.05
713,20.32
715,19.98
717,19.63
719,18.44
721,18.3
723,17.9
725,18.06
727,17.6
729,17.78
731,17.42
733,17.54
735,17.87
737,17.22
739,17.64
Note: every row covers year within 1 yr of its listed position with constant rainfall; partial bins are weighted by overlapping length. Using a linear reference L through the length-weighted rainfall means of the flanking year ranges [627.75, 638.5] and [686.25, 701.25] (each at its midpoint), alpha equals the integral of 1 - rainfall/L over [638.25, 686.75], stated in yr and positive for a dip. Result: 3.8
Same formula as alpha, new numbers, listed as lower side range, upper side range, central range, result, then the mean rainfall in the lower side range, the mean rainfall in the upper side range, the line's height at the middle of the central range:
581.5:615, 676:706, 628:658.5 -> 3.3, 20.4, 24.6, 22.4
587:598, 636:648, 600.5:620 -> -0.8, 20.2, 20.2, 20.2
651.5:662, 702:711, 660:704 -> -3.0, 19.9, 23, 21.5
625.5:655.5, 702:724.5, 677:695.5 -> -3.6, 20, 20.7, 20.4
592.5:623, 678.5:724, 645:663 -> 1.7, 21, 22.9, 22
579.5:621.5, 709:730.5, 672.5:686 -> -2.0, 20.8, 19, 19.6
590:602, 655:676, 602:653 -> -0.6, 20.4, 20.1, 20.3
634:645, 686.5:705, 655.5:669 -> 1.5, 20.2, 25.3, 22.3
